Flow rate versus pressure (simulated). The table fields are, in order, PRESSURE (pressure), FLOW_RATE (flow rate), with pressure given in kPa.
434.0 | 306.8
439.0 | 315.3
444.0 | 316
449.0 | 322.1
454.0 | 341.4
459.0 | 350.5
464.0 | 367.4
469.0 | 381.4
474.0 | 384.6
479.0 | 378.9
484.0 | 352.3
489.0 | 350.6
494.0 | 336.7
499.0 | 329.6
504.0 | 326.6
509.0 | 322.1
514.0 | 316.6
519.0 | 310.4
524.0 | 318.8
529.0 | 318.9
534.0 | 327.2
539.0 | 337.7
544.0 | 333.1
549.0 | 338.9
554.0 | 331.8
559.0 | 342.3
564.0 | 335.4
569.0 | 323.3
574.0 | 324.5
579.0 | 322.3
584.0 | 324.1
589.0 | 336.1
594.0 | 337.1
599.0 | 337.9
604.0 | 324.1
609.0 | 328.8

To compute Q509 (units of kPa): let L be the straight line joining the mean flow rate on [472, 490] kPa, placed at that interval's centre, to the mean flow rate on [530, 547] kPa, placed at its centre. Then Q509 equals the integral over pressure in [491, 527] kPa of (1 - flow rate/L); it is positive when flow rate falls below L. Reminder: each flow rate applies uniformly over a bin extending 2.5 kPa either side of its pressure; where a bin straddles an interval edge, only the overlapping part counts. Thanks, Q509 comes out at 2.7 kPa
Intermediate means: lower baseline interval 367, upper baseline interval 332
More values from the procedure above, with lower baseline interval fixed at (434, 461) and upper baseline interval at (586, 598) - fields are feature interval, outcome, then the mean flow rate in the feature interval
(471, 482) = -1.7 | 380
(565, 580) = 0.5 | 325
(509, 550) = 0.9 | 325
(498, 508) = 0.1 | 327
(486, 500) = -0.5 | 340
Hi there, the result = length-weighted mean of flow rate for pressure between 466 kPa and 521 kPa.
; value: 345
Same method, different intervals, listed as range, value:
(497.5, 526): 320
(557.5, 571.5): 333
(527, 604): 331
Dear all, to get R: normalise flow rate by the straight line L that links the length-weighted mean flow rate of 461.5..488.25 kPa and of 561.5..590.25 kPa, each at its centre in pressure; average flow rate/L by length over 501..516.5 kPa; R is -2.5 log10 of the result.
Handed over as 0.11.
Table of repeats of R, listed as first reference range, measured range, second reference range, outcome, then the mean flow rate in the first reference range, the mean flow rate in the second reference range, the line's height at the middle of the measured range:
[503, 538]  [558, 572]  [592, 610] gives -0.018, 321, 332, 327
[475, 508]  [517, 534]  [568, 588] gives 0.066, 346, 325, 338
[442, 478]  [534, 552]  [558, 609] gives 0.009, 354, 330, 338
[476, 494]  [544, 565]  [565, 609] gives 0.005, 358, 329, 338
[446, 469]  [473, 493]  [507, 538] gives -0.079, 349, 320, 337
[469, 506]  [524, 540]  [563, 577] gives 0.044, 354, 327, 339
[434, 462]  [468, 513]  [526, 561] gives -0.062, 328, 333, 330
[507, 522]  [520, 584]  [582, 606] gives -0.017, 316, 332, 324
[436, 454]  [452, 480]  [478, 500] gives -0.102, 321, 349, 334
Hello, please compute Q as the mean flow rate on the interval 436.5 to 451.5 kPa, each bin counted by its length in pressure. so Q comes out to 318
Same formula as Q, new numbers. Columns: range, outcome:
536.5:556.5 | 335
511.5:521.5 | 314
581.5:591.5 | 330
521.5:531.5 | 319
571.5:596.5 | 329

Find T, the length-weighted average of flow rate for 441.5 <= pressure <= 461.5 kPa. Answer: 332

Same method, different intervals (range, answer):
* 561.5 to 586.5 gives 326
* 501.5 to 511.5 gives 324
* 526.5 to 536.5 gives 323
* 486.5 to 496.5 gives 344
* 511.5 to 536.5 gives 318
